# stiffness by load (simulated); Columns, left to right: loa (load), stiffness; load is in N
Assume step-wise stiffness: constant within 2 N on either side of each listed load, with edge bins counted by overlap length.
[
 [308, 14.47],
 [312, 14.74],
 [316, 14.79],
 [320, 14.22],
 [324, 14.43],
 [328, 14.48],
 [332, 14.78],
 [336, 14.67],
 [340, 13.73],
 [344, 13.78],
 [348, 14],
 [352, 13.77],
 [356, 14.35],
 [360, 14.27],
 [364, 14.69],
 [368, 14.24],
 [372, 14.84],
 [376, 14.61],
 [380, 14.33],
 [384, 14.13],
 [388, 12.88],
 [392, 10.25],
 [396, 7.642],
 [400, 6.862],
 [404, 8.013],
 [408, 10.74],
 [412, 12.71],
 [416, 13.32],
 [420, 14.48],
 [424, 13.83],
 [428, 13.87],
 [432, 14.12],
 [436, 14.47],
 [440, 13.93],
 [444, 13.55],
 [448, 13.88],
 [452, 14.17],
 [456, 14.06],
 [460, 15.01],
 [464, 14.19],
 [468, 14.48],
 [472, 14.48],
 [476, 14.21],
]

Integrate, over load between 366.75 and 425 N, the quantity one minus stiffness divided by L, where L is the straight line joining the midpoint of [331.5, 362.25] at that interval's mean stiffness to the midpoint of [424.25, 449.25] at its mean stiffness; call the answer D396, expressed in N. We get 7.92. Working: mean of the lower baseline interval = 14.1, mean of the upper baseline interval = 14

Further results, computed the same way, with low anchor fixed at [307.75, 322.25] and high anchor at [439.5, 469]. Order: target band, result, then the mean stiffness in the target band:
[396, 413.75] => 6.18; 9.32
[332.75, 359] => 0.69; 14.1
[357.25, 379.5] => -0.16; 14.5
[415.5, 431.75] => 0.34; 14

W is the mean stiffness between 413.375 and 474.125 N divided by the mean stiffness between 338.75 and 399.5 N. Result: 1.06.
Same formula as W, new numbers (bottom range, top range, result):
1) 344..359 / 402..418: 0.80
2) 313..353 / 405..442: 0.93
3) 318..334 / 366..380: 1.00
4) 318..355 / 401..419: 0.78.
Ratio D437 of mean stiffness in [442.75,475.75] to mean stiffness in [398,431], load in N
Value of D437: 1.21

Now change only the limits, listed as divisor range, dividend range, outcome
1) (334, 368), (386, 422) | 0.76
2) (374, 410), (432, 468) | 1.28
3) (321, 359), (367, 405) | 0.83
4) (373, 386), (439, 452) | 0.96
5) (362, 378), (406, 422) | 0.88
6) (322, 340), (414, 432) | 0.96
